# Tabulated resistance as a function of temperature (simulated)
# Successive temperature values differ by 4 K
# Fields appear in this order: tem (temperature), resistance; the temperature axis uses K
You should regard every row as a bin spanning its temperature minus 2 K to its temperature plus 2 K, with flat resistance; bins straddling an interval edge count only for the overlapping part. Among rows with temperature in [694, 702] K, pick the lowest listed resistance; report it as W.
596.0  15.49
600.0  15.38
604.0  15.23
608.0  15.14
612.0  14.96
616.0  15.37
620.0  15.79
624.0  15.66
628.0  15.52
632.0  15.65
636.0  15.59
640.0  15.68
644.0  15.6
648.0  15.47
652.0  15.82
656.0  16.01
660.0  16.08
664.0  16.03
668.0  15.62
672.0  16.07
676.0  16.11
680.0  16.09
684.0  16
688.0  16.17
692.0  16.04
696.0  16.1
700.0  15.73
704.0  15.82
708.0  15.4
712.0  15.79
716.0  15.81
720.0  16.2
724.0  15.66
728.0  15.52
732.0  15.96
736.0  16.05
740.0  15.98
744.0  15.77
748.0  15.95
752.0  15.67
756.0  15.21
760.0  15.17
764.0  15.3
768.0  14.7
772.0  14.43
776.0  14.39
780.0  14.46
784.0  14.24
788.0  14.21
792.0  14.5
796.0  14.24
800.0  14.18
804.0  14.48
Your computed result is 15.73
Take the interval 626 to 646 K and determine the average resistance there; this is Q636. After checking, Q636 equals 15.6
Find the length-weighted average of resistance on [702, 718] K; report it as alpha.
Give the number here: 15.7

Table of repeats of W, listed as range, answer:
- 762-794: 14.21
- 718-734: 15.52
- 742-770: 14.7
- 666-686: 15.62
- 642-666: 15.47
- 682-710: 15.4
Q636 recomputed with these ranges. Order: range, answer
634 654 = 15.6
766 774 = 14.6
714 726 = 15.9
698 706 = 15.8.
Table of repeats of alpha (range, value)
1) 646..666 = 15.9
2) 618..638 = 15.6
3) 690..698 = 16.1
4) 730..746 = 15.9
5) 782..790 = 14.2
